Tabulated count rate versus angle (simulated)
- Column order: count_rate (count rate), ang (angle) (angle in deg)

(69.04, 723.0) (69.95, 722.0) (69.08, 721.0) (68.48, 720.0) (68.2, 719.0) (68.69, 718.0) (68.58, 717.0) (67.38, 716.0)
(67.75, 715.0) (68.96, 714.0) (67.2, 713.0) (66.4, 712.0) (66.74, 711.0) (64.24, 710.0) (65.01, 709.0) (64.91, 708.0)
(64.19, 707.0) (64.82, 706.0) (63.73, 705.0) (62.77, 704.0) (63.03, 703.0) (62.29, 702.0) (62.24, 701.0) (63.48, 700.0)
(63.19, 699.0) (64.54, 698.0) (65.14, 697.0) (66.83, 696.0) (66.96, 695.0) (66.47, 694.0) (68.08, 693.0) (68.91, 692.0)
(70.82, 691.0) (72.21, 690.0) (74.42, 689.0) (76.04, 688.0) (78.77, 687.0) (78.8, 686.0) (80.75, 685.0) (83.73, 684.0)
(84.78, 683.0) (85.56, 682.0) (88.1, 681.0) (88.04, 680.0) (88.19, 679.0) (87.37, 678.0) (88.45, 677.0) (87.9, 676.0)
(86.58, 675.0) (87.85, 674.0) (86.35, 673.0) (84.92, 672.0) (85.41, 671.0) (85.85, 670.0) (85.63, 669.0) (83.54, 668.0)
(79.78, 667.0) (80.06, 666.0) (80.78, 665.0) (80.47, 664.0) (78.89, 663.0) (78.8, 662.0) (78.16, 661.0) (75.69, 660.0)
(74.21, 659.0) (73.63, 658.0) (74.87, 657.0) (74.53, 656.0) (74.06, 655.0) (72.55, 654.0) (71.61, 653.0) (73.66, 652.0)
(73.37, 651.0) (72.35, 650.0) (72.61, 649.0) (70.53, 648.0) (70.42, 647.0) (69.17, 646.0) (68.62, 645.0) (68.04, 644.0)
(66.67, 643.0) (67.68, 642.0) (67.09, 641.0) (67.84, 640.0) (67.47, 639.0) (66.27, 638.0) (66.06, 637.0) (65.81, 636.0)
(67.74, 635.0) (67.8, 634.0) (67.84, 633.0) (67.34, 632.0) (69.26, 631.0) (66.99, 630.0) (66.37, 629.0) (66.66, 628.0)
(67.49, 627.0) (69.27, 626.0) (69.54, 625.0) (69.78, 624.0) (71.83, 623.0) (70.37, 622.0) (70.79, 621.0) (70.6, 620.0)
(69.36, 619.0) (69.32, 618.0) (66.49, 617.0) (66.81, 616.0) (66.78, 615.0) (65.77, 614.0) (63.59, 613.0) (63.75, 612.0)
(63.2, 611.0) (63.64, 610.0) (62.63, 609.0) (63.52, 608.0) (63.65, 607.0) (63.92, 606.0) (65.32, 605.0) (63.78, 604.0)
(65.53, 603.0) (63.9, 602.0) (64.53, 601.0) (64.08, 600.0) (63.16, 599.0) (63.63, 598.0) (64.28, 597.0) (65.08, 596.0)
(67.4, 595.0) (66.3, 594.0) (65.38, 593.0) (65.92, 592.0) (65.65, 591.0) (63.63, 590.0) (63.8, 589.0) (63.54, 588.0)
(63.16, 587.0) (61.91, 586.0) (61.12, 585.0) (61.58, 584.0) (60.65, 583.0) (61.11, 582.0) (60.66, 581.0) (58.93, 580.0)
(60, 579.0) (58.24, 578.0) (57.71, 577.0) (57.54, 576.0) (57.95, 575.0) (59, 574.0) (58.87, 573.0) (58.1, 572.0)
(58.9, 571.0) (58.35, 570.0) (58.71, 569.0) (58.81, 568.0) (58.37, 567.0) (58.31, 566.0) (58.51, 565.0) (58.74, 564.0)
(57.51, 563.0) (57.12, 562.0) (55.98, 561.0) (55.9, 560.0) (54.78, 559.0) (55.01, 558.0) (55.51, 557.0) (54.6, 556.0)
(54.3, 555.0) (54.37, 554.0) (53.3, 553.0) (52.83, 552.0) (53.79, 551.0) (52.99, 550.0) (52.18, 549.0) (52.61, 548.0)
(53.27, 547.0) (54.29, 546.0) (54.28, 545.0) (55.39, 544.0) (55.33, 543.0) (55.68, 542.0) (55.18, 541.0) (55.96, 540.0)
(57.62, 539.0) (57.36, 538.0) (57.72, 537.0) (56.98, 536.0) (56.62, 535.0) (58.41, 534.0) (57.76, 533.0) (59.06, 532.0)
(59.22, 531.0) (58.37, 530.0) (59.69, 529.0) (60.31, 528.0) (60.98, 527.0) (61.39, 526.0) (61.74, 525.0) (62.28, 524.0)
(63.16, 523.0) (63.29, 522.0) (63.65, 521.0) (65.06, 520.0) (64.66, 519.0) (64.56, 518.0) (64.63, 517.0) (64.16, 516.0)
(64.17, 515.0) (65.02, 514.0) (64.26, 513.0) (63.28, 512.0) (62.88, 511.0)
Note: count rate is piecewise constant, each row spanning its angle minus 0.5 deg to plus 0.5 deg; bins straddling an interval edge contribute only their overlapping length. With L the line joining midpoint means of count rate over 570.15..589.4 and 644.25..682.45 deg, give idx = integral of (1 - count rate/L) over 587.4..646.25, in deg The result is 1.8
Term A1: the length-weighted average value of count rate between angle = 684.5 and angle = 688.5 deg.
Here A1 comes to 78.6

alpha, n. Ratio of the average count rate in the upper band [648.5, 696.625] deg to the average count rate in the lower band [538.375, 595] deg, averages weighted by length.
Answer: 1.4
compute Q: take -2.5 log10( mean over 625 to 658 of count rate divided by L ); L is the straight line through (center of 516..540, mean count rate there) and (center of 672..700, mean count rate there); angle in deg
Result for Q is 0.06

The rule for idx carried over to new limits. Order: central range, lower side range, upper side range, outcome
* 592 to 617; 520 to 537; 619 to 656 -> 0.72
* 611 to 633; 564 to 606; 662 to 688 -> 0.92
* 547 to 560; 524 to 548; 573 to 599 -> 1.15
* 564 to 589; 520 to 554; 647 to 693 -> 1.67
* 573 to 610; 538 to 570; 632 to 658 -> -0.74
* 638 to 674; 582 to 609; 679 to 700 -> -2.25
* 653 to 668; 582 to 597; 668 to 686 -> 0.89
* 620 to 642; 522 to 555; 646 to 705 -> 0.55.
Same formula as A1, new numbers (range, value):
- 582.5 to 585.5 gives 61.1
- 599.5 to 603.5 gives 64.5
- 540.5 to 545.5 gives 55.2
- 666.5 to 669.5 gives 83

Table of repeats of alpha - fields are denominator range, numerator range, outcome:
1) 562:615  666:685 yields 1.38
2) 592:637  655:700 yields 1.18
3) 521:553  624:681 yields 1.31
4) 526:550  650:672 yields 1.37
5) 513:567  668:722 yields 1.27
